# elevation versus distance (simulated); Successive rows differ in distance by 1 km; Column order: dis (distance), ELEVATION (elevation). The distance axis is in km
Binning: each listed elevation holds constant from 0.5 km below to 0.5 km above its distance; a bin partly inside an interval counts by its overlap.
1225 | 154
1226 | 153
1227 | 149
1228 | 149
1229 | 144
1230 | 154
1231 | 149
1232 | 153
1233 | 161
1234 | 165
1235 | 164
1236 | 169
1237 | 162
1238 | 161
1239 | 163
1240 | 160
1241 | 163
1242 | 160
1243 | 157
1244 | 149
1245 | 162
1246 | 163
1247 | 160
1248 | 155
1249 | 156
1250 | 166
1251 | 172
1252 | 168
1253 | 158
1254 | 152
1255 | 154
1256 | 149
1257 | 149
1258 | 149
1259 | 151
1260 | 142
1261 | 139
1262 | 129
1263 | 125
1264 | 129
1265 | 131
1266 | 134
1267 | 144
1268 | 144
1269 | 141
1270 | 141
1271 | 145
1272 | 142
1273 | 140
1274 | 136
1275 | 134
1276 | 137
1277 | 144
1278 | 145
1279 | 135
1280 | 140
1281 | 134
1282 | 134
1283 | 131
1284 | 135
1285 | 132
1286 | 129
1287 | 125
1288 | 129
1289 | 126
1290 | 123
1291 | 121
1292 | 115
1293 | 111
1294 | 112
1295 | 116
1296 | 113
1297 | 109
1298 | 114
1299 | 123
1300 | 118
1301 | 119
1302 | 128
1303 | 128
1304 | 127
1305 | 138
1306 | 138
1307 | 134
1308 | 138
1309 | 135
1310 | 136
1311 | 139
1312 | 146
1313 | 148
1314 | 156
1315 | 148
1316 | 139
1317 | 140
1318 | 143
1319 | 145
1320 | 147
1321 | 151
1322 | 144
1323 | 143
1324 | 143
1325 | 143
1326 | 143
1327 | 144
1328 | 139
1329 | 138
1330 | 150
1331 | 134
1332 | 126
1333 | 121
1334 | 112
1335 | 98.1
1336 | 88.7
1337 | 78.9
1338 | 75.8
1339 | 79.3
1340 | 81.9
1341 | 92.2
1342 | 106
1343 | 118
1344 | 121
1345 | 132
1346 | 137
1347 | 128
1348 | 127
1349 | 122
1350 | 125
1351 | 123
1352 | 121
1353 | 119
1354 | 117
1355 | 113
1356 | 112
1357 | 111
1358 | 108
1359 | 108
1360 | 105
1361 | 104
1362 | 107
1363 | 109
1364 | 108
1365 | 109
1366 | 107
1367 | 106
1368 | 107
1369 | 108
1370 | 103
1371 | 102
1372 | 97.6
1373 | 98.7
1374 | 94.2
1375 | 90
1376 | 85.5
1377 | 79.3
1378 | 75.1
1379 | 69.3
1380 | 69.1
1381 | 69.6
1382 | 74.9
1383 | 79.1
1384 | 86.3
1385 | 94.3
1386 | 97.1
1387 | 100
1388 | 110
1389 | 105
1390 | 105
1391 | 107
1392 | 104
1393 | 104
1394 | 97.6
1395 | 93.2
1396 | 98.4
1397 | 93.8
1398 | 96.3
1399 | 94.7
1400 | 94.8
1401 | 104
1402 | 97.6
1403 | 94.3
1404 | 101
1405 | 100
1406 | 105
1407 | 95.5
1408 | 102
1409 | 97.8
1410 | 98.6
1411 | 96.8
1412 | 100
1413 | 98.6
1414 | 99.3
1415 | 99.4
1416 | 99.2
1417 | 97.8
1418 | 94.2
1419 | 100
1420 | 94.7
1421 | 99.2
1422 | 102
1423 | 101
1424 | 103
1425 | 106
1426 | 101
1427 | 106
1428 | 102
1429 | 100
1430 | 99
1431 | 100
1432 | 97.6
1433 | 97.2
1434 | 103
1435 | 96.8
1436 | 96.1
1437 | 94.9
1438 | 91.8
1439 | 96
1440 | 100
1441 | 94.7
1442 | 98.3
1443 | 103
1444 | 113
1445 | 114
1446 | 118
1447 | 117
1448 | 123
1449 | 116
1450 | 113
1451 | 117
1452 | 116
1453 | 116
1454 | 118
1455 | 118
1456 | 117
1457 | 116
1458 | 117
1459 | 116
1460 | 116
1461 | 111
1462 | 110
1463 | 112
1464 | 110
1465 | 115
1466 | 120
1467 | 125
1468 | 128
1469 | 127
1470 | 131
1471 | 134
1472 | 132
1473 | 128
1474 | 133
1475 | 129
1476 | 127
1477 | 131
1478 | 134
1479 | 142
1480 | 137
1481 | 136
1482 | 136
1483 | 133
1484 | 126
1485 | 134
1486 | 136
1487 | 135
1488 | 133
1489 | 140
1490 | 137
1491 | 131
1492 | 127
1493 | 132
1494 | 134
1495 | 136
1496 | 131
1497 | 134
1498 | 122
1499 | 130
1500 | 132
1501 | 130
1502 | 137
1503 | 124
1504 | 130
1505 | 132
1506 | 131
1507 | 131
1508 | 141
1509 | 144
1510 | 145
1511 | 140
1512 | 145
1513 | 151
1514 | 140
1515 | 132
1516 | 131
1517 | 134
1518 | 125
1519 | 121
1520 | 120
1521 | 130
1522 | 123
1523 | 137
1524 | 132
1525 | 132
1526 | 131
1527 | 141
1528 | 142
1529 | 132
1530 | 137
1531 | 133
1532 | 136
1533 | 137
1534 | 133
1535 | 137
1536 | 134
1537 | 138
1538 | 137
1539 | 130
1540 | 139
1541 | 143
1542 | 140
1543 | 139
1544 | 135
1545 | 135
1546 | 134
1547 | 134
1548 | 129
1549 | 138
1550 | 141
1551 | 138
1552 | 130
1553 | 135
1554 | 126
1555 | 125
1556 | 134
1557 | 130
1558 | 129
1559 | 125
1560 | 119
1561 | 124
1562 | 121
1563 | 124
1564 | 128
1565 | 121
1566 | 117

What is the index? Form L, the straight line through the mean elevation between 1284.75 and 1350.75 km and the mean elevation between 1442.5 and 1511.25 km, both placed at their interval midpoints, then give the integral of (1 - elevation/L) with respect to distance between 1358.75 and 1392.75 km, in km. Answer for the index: 8.09 km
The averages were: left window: 126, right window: 127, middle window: 96.3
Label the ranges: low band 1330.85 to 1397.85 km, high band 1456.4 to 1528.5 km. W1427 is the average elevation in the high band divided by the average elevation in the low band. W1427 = 1.3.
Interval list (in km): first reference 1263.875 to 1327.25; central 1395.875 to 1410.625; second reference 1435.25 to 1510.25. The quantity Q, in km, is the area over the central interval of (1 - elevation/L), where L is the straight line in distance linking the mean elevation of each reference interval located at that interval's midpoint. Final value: 3.4 km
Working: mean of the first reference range 134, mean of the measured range 98.2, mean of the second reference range 123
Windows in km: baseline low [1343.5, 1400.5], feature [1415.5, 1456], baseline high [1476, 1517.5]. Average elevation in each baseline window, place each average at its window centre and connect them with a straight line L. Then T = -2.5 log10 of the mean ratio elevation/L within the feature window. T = 0.14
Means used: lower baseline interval 103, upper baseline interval 134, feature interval 104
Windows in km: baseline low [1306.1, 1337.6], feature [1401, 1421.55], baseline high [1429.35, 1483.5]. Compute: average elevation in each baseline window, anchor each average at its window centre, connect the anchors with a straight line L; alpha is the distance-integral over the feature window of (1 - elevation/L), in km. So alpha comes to 4.0 km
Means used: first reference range 135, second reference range 116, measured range 98.7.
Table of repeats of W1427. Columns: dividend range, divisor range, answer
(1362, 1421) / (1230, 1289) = 0.66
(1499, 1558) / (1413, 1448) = 1.33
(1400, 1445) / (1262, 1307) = 0.77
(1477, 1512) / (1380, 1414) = 1.39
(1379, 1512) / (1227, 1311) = 0.80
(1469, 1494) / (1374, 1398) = 1.46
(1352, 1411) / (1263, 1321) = 0.74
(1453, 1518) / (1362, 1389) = 1.38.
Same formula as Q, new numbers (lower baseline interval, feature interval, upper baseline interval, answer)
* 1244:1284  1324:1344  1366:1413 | 0.5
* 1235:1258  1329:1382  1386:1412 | 5.2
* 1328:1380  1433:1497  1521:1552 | 2.1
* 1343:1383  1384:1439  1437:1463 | 4.6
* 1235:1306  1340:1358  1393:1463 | 0.6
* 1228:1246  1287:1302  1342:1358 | 2.3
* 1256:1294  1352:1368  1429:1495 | 2.2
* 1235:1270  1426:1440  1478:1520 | 4.0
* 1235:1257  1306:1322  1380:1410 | -1.5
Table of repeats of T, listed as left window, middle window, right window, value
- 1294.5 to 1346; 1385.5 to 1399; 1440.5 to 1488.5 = 0.231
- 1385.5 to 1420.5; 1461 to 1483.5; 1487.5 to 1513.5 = -0.025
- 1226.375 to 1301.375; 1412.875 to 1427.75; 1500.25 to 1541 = 0.344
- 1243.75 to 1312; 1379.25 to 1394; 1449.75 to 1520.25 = 0.386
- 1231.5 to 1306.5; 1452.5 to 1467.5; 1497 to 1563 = 0.169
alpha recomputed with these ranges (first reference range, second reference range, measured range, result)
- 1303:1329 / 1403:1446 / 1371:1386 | 4.3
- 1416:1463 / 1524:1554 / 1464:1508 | -4.2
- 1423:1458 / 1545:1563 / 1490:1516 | -3.3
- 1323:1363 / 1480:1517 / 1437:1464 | 3.8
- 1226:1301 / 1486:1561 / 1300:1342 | 3.5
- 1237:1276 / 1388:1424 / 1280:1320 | 1.2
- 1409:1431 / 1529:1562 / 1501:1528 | -1.9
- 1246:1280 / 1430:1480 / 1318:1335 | -0.3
